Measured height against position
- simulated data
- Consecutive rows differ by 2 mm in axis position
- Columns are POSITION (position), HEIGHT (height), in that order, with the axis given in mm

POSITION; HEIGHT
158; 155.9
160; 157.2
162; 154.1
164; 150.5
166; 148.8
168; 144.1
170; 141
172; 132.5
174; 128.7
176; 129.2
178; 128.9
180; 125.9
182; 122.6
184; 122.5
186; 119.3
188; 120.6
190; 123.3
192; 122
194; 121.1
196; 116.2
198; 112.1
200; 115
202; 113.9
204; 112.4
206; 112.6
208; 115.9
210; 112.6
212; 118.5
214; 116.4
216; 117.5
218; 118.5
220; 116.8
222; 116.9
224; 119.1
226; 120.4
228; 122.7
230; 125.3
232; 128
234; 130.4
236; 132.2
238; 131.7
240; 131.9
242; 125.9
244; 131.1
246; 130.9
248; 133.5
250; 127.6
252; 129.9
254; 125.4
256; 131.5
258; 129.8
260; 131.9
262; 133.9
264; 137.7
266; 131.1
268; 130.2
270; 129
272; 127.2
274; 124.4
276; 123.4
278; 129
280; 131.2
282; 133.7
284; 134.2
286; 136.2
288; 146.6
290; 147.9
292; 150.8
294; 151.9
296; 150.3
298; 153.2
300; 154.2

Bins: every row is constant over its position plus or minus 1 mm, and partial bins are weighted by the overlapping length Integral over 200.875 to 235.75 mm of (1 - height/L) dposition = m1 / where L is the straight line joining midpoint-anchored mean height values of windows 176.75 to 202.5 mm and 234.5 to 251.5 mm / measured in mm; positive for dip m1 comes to 1.9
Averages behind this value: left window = 120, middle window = 119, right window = 131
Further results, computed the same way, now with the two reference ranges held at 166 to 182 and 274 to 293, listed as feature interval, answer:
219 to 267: 2.5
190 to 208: 2.4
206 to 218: 1.6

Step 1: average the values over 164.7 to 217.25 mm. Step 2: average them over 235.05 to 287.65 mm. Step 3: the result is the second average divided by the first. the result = 1.1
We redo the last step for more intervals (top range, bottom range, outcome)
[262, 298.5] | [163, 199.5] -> 1.07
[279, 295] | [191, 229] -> 1.21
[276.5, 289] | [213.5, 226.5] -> 1.14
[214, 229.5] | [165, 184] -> 0.89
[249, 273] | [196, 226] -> 1.13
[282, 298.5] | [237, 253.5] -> 1.12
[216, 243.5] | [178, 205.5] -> 1.04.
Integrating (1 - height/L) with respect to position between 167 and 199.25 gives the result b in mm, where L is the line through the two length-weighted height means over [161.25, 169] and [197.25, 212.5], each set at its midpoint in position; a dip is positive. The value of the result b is 1.9 mm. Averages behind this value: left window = 149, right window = 114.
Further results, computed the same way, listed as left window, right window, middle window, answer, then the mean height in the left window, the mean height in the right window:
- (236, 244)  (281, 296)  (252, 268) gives 0.5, 130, 144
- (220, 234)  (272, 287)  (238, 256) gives -0.6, 122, 130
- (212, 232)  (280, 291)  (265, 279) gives 0.7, 120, 139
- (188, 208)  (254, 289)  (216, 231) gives 0.3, 117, 132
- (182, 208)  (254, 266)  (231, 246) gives -0.3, 118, 132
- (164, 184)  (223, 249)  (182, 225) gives 4.5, 134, 128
